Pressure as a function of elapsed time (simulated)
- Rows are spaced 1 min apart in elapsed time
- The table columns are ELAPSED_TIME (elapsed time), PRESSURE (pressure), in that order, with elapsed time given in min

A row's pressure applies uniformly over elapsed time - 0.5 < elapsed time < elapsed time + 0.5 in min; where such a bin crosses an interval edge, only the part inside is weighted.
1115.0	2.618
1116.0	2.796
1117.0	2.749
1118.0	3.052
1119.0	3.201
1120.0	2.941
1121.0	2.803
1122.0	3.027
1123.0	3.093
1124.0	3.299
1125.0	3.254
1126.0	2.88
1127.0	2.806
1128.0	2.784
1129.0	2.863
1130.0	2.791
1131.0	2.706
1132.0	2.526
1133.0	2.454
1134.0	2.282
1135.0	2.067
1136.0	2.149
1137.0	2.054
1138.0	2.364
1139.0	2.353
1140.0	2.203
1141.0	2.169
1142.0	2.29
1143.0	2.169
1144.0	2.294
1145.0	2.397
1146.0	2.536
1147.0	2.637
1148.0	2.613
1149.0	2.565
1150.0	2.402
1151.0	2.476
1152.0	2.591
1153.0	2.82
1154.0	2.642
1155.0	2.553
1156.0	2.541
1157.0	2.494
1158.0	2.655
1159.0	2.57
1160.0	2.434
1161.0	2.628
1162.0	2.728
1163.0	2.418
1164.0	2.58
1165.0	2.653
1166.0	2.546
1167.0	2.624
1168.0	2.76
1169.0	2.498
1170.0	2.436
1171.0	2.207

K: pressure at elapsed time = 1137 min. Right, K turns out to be 2.054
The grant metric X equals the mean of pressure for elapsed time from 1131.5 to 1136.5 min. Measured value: 2.3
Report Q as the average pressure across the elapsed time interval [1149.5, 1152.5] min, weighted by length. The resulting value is 2.49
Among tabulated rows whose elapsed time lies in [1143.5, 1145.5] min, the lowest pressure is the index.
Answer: 2.294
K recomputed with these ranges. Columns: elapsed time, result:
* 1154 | 2.642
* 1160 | 2.434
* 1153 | 2.82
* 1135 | 2.067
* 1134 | 2.282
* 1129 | 2.863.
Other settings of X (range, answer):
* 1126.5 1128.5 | 2.79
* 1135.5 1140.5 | 2.22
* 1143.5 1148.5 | 2.5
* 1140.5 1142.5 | 2.23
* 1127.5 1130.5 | 2.81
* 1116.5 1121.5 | 2.95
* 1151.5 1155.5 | 2.65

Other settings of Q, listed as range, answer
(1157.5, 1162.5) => 2.6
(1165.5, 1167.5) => 2.58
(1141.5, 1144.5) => 2.25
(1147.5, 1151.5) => 2.51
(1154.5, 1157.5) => 2.53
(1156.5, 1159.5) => 2.57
